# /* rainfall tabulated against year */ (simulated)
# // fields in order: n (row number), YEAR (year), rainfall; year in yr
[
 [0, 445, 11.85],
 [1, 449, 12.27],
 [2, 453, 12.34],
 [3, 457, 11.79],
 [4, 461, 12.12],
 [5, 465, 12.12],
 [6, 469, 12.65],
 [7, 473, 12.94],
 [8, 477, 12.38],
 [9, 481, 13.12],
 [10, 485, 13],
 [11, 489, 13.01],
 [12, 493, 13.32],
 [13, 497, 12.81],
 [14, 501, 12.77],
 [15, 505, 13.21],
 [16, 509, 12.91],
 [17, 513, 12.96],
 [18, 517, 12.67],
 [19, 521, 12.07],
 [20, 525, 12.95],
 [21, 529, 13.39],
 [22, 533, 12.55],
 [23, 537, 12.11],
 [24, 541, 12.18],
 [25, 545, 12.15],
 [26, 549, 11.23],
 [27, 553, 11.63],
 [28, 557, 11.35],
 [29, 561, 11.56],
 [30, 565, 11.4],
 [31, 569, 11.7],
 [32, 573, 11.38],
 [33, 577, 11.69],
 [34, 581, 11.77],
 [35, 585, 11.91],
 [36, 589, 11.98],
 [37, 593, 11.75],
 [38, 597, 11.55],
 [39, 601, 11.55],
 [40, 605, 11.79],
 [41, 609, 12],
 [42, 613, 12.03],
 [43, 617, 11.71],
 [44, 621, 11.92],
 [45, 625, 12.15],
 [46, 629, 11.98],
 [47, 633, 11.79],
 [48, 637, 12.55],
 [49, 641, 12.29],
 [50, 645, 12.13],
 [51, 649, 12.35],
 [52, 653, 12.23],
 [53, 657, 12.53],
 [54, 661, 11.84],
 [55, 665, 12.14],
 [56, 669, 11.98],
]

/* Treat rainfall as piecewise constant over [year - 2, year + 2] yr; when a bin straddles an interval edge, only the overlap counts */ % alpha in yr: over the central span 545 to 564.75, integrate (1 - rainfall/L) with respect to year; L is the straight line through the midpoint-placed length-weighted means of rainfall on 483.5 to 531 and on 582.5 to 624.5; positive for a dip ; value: 1.39 yr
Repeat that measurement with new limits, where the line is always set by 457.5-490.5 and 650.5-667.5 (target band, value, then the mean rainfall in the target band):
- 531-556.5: 1.06 yr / 11.9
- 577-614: 1.60 yr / 11.8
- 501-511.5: -0.38 yr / 13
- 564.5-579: 0.98 yr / 11.6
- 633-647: -0.02 yr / 12.2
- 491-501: -0.35 yr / 13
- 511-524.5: -0.10 yr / 12.6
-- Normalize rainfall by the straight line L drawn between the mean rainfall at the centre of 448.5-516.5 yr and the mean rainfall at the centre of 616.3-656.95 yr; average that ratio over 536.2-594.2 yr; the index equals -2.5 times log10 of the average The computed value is 0.06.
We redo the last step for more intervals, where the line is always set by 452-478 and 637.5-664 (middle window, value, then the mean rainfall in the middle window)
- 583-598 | 0.041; 11.8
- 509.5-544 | -0.027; 12.6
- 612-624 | 0.033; 11.9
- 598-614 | 0.041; 11.8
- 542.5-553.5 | 0.054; 11.7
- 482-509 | -0.060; 13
